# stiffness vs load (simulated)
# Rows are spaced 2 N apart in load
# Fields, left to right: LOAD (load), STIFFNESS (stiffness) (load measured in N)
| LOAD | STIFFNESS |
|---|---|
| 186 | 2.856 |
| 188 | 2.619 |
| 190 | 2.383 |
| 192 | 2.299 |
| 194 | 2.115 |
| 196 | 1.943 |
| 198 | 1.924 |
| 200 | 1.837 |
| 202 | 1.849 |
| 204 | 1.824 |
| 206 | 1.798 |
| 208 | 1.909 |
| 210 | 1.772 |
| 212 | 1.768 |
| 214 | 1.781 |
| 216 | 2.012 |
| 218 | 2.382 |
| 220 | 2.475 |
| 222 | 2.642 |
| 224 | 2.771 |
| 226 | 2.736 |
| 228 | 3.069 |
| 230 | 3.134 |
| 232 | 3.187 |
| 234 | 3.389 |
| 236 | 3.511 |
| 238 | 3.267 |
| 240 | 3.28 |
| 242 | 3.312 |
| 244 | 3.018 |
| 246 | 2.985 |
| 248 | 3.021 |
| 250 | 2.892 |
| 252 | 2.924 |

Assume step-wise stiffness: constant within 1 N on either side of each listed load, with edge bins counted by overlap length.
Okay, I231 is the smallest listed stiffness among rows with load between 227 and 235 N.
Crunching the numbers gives 3.069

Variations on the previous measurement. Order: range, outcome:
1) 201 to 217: 1.768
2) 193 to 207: 1.798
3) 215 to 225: 2.012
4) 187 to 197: 1.943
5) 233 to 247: 2.985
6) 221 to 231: 2.642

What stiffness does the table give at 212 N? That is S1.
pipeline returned 1.768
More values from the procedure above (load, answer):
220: 2.475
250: 2.892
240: 3.28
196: 1.943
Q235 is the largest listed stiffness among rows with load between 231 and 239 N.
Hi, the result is 3.511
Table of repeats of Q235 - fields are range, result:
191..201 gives 2.299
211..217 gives 2.012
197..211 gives 1.924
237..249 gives 3.312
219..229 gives 3.069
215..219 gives 2.382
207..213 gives 1.909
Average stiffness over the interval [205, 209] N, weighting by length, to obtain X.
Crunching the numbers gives 1.85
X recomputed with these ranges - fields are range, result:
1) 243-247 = 3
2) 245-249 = 3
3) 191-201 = 2.02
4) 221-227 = 2.72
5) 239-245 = 3.2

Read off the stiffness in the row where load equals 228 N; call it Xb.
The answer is 3.069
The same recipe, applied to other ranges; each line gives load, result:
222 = 2.642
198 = 1.924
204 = 1.824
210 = 1.772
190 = 2.383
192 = 2.299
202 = 1.849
